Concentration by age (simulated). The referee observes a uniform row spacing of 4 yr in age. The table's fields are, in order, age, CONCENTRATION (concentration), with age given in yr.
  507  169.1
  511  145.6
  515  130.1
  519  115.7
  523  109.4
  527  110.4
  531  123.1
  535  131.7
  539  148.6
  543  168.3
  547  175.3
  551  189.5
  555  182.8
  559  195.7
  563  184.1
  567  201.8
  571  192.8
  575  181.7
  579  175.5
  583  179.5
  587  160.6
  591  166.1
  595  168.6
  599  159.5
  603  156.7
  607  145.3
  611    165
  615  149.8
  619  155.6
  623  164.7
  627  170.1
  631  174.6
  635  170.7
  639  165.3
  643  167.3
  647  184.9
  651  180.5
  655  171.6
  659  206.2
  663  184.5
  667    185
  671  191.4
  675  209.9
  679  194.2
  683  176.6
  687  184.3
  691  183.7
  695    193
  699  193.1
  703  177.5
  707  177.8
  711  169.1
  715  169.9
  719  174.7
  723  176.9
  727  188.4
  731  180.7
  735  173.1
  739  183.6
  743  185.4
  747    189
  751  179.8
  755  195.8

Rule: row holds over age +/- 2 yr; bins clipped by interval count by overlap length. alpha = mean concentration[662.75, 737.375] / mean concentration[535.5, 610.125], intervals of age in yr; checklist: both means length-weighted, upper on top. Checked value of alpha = 1.1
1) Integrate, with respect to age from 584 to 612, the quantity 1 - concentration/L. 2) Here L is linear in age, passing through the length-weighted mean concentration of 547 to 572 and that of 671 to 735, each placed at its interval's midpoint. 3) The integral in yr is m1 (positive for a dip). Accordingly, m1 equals 4.1 yr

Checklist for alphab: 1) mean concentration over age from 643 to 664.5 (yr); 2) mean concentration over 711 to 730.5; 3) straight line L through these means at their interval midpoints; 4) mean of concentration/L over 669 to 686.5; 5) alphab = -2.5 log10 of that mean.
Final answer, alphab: -0.06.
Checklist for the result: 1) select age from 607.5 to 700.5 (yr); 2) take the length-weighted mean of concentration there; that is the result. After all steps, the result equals 179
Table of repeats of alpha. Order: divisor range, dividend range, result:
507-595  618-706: 1.13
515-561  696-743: 1.20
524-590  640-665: 1.08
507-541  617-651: 1.31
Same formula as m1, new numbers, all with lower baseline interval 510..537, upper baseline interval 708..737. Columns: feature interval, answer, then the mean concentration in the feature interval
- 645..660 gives -2.6 yr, 184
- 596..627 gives -2.4 yr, 158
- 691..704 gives -1.4 yr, 188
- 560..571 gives -4.8 yr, 193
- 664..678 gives -2.8 yr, 195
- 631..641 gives -1.1 yr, 169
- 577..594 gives -3.8 yr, 170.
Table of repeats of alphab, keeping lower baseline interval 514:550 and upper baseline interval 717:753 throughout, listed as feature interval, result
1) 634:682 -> -0.12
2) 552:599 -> -0.23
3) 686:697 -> -0.09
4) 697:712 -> -0.03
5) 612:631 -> -0.04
